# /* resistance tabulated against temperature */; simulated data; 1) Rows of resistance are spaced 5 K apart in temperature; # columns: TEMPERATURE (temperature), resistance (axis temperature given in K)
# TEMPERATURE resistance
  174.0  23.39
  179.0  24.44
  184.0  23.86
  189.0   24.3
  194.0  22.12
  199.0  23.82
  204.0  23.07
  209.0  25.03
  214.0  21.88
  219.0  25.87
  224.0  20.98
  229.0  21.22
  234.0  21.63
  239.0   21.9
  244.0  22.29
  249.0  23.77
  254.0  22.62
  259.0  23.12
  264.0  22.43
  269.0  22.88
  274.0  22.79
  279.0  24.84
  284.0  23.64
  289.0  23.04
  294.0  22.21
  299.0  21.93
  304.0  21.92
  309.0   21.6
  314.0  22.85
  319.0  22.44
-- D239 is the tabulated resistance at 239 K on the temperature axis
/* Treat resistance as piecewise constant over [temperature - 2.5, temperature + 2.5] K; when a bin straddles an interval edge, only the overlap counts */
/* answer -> 21.9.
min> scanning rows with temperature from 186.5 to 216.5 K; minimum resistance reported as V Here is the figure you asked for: 21.88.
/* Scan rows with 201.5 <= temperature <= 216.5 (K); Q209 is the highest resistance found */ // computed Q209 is 25.03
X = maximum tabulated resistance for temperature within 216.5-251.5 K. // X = 25.87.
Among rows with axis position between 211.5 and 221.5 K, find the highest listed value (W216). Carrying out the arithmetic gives 25.87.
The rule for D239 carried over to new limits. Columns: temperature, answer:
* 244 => 22.29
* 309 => 21.6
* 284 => 23.64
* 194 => 22.12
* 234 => 21.63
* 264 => 22.43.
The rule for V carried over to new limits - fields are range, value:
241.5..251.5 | 22.29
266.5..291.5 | 22.79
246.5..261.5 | 22.62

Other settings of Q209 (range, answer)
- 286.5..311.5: 23.04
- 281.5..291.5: 23.64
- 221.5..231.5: 21.22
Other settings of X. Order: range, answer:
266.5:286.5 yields 24.84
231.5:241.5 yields 21.9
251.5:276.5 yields 23.12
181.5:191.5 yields 24.3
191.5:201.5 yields 23.82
